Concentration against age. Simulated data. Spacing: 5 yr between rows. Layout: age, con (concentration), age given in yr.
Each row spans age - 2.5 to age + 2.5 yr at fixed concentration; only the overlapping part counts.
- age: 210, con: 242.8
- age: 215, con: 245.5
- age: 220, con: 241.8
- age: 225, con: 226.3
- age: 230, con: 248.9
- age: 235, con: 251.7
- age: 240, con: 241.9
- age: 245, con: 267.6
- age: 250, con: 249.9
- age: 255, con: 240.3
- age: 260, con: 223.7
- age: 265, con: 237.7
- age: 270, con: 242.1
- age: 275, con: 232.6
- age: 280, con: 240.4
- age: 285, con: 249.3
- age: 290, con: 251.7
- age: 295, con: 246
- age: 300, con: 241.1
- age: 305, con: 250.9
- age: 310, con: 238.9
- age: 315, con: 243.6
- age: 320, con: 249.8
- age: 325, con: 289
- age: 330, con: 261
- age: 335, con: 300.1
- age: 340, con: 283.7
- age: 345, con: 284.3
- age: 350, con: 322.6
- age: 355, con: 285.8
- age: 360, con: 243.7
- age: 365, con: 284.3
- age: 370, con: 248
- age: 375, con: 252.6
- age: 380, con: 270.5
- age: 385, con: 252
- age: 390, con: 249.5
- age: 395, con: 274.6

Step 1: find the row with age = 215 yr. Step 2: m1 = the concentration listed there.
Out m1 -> 245.5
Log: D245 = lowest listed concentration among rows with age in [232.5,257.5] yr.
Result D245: 240.3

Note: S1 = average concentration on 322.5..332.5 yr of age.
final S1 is 275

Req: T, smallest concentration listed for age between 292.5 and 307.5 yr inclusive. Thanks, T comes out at 241.1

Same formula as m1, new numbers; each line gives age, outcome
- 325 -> 289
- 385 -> 252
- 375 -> 252.6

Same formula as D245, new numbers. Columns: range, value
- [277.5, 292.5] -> 240.4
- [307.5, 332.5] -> 238.9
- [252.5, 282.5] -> 223.7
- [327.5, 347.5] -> 261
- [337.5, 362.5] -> 243.7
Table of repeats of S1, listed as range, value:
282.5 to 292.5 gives 250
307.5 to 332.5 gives 256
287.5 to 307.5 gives 247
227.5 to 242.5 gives 248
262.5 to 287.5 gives 240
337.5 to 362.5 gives 284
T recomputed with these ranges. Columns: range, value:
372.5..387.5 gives 252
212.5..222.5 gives 241.8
